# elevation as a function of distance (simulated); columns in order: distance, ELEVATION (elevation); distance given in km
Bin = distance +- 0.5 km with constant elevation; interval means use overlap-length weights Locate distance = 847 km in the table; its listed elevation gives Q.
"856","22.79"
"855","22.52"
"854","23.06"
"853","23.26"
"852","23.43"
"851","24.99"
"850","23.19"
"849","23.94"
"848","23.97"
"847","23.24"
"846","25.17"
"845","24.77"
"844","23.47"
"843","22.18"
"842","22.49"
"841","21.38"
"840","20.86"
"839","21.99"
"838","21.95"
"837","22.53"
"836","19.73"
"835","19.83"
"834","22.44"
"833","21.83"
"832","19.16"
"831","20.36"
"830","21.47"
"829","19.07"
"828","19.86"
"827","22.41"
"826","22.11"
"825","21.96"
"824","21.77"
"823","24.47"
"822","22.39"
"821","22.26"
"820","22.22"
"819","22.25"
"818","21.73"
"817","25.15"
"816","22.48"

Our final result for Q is 23.24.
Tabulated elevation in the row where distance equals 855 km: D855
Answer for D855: 22.52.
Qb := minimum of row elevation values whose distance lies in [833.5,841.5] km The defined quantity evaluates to 19.73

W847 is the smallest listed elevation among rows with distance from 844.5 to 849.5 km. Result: 23.24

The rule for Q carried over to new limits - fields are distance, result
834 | 22.44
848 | 23.97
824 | 21.77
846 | 25.17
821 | 22.26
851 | 24.99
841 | 21.38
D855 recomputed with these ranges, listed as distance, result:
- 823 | 24.47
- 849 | 23.94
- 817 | 25.15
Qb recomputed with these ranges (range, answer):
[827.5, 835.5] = 19.07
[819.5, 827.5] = 21.77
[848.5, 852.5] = 23.19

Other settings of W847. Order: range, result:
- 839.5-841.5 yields 20.86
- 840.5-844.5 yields 21.38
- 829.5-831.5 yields 20.36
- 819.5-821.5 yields 22.22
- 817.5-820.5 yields 21.73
